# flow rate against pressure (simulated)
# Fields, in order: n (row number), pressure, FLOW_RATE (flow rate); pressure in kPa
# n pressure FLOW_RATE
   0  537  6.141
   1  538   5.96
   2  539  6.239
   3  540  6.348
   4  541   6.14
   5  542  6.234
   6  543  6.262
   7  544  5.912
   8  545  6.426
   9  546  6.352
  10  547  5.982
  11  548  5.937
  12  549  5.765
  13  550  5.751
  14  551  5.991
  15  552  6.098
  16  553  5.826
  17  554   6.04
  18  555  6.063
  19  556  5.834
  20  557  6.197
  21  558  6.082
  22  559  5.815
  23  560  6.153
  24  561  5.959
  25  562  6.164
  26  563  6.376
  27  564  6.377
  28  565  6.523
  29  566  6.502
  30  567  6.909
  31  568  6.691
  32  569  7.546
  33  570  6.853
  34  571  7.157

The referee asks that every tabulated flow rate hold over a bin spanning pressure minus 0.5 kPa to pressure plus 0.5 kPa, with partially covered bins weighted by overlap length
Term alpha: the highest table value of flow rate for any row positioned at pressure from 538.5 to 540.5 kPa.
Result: 6.348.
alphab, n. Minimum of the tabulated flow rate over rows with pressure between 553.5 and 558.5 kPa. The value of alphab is 5.834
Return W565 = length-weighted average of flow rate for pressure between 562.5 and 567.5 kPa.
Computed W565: 6.54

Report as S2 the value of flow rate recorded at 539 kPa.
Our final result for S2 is 6.239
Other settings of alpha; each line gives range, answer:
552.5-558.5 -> 6.197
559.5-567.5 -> 6.909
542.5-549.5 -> 6.426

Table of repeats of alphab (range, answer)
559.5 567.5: 5.959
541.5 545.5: 5.912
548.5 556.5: 5.751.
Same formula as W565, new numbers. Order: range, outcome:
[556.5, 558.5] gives 6.14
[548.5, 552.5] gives 5.9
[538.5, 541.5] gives 6.24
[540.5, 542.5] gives 6.19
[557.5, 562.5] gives 6.03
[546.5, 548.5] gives 5.96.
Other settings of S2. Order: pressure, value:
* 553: 5.826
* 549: 5.765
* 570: 6.853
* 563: 6.376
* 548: 5.937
